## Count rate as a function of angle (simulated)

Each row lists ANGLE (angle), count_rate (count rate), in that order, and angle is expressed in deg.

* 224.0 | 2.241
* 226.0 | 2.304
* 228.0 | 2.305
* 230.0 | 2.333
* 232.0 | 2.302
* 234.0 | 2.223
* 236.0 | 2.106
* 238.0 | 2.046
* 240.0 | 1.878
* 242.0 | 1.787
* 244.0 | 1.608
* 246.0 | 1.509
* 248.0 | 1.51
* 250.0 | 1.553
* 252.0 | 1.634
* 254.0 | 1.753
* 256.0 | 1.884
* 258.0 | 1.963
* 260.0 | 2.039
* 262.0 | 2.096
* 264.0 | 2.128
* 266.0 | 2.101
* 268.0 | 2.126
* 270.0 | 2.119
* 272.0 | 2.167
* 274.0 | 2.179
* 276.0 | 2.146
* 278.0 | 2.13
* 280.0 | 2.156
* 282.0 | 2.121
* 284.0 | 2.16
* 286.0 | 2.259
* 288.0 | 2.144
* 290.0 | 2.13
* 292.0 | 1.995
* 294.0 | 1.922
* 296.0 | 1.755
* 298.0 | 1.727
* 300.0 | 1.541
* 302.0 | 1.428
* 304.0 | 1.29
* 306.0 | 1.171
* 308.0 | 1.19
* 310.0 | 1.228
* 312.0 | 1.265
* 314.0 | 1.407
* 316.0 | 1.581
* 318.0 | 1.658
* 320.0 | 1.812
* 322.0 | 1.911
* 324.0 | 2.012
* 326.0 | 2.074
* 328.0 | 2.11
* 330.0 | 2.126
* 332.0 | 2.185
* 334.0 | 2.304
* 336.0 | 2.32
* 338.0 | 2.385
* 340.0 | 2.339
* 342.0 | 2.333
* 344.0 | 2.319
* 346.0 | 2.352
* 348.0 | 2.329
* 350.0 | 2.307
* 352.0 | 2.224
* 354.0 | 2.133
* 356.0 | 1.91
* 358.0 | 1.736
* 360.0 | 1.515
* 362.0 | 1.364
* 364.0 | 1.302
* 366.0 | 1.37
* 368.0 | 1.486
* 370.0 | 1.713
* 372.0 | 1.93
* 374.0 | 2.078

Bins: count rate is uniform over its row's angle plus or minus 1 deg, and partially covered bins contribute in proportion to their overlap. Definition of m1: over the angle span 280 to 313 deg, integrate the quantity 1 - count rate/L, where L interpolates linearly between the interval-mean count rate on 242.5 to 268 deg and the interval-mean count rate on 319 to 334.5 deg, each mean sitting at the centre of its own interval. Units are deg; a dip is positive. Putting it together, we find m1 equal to 3.9 deg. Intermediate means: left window 1.83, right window 2.06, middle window 1.72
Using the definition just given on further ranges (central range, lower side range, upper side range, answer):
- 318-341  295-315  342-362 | -4.9 deg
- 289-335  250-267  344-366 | 4.5 deg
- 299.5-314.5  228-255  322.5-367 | 5.1 deg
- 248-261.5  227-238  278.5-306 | 2.0 deg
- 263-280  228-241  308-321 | -2.8 deg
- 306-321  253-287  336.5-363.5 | 4.7 deg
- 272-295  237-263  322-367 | -3.0 deg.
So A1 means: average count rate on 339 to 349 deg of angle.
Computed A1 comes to 2.33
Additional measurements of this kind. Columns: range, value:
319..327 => 1.95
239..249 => 1.66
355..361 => 1.72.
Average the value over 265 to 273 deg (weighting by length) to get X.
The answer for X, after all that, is 2.13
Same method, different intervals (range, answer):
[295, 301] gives 1.67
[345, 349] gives 2.34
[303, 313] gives 1.23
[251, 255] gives 1.69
